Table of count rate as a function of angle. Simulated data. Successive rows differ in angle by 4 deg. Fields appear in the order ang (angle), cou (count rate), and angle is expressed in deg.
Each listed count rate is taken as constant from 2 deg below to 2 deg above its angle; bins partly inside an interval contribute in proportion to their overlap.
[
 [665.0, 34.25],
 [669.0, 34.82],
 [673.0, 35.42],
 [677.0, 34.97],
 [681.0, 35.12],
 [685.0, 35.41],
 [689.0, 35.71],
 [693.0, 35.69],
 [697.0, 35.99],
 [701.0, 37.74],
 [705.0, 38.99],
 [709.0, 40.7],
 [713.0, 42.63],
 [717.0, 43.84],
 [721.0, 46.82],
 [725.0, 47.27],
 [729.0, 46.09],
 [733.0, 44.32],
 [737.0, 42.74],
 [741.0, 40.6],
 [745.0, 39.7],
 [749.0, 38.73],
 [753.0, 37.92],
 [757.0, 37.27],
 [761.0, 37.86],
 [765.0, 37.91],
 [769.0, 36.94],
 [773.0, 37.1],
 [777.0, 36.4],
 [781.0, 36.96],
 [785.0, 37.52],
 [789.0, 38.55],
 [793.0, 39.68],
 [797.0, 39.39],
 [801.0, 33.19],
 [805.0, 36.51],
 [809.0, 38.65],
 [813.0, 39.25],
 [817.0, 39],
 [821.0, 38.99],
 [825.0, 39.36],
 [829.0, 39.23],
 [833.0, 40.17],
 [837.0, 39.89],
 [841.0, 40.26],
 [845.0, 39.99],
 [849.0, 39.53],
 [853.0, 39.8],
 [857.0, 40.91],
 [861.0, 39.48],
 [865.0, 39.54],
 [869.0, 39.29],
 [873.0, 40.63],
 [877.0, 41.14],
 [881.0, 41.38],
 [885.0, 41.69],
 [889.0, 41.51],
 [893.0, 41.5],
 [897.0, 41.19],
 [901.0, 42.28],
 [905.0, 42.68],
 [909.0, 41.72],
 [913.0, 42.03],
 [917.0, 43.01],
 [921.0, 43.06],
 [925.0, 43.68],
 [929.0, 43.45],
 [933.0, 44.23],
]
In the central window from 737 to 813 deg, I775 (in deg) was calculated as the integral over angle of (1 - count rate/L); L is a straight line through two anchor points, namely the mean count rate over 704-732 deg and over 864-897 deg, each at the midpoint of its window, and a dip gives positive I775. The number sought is 8.7 deg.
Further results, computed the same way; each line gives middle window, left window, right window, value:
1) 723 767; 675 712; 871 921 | -3.30 deg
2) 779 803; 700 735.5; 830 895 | 2.46 deg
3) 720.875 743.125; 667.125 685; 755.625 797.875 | -4.78 deg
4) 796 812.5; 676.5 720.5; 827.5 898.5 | 1.10 deg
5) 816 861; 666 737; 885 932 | 1.82 deg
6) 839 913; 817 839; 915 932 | 1.05 deg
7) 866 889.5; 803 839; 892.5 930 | 0.20 deg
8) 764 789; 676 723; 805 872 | 1.23 deg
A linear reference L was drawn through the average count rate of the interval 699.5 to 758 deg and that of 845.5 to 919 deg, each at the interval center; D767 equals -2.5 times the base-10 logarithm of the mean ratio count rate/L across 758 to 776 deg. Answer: 0.12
